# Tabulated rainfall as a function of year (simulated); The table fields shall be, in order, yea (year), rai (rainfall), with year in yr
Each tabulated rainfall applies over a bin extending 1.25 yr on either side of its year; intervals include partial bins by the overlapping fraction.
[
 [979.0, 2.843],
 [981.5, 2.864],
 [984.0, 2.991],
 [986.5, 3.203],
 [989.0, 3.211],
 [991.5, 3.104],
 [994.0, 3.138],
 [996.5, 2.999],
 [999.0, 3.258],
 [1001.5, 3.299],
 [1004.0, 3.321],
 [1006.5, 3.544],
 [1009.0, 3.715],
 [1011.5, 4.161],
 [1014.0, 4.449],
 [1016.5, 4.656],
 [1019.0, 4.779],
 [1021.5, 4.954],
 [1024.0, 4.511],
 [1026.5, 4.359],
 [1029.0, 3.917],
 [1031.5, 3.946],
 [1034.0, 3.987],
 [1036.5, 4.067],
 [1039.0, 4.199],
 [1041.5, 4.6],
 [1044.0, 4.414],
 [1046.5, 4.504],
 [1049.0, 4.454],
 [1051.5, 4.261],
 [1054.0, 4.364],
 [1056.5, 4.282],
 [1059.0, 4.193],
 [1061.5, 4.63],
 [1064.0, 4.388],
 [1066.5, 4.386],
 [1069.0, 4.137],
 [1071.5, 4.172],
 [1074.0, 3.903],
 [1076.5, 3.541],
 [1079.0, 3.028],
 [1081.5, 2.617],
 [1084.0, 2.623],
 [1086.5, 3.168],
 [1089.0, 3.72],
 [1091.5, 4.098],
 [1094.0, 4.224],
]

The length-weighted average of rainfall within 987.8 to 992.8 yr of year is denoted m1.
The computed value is 3.16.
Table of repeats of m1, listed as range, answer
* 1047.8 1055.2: 4.36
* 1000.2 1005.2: 3.31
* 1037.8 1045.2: 4.41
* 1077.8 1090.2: 3.03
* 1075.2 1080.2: 3.29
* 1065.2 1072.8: 4.23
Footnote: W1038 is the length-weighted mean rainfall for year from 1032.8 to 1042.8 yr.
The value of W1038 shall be 4.22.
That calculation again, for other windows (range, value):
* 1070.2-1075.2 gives 4.04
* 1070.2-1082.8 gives 3.45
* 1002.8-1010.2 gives 3.53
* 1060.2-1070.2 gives 4.39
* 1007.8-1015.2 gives 4.11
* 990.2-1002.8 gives 3.16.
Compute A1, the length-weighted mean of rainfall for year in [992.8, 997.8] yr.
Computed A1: 3.07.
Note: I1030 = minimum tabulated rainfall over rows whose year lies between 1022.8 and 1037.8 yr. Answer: 3.917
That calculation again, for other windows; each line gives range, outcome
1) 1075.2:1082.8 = 2.617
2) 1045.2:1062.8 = 4.193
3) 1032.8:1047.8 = 3.987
